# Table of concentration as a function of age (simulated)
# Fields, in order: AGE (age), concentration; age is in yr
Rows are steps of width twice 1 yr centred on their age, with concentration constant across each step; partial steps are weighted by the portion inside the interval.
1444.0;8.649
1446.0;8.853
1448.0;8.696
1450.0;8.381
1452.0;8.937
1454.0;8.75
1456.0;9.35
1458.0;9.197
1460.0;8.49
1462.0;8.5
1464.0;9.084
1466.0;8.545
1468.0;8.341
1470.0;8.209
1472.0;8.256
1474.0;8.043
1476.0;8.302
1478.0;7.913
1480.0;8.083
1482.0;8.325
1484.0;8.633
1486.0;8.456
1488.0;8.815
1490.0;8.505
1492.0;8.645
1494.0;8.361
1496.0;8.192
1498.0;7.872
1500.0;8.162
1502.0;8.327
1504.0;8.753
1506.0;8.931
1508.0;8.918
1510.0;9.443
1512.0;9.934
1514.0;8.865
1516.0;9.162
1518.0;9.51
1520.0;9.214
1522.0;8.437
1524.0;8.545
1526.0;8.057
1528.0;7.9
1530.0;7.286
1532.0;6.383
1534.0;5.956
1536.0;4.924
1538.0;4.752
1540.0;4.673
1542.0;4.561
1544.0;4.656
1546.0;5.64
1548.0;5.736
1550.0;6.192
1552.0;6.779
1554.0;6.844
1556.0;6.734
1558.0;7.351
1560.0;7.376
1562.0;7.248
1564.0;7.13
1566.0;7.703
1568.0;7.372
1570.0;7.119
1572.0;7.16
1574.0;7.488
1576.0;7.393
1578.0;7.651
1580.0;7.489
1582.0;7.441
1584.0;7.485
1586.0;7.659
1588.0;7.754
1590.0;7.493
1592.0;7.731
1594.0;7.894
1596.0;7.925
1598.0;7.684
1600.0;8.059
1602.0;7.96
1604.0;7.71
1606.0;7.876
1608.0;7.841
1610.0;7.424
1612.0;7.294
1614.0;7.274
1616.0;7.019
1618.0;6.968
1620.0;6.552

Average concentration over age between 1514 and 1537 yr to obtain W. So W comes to 7.81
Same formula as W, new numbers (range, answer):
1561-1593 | 7.46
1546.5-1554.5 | 6.31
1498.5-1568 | 7.36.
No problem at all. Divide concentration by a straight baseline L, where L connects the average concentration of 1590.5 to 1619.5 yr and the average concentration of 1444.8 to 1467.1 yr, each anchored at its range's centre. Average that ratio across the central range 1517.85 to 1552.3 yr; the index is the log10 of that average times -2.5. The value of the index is 0.24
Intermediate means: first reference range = 8.8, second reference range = 7.6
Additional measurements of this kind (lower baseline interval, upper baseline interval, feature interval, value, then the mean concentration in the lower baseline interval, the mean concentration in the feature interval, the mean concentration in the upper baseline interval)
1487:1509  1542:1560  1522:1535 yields -0.04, 8.5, 7.44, 6.21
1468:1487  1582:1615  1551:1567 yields 0.10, 8.25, 7.15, 7.68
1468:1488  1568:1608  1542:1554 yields 0.33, 8.28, 5.78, 7.63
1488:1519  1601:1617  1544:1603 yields 0.10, 8.77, 7.25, 7.55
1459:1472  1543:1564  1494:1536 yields -0.13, 8.51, 8.31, 6.49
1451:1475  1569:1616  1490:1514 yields -0.05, 8.64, 8.69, 7.59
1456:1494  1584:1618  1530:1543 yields 0.44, 8.48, 5.37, 7.64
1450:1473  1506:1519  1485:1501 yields 0.08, 8.68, 8.38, 9.28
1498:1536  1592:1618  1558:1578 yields 0.08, 8.33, 7.35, 7.64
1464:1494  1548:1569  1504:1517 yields -0.17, 8.39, 9.17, 7.01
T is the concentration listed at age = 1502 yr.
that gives 8.327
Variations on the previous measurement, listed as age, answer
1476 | 8.302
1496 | 8.192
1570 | 7.119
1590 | 7.493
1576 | 7.393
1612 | 7.294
